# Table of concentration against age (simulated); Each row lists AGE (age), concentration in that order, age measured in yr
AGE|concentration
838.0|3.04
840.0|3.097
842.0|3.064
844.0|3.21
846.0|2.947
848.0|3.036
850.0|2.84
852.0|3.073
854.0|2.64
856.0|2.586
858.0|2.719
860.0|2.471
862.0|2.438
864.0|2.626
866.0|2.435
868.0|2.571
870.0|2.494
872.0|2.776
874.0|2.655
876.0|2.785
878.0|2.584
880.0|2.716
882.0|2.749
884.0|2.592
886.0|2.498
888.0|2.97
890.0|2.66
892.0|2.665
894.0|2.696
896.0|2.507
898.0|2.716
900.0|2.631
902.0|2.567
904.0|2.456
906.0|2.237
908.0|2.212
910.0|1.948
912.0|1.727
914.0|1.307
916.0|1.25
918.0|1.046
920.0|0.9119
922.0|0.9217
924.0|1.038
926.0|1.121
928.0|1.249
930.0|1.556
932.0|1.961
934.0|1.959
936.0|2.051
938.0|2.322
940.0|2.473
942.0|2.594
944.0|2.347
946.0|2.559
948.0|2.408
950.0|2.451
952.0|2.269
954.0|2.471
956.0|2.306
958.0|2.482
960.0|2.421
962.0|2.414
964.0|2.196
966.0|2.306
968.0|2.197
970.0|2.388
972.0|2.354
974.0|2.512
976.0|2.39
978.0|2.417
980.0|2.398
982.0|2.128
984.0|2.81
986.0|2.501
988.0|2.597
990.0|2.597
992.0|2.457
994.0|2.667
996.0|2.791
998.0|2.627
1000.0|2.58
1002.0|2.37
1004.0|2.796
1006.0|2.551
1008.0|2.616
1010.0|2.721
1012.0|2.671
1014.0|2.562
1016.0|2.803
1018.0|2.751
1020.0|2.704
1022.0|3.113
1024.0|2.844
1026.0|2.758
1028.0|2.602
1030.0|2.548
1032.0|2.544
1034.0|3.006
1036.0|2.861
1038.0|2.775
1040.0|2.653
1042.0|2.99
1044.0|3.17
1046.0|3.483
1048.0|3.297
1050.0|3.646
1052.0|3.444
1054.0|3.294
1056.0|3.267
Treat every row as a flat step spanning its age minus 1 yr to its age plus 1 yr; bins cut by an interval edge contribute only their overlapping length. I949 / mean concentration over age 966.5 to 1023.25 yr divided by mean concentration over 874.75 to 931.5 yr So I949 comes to 1.2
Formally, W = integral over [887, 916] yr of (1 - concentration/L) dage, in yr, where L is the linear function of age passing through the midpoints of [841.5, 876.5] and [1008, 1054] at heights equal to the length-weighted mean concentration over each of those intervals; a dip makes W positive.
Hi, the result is 4.6 yr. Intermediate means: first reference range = 2.74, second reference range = 2.91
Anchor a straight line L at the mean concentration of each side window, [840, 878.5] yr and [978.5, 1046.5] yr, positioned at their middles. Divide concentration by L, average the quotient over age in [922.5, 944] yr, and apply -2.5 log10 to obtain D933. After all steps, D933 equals 0.43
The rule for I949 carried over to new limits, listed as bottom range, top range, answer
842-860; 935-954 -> 0.83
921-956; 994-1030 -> 1.35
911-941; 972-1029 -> 1.71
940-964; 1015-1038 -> 1.15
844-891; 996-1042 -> 1.00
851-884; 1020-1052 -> 1.12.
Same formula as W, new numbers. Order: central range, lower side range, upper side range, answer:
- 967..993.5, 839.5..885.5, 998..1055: 3.5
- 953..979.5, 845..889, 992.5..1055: 3.9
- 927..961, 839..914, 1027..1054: 6.8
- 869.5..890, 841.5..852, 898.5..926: -2.9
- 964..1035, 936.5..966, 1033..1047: 3.6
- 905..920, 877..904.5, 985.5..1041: 5.8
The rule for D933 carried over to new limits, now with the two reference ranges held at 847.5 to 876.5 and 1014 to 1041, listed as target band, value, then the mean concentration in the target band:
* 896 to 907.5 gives 0.077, 2.51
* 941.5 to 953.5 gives 0.119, 2.43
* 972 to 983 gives 0.155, 2.37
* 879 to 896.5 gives 0.002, 2.68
